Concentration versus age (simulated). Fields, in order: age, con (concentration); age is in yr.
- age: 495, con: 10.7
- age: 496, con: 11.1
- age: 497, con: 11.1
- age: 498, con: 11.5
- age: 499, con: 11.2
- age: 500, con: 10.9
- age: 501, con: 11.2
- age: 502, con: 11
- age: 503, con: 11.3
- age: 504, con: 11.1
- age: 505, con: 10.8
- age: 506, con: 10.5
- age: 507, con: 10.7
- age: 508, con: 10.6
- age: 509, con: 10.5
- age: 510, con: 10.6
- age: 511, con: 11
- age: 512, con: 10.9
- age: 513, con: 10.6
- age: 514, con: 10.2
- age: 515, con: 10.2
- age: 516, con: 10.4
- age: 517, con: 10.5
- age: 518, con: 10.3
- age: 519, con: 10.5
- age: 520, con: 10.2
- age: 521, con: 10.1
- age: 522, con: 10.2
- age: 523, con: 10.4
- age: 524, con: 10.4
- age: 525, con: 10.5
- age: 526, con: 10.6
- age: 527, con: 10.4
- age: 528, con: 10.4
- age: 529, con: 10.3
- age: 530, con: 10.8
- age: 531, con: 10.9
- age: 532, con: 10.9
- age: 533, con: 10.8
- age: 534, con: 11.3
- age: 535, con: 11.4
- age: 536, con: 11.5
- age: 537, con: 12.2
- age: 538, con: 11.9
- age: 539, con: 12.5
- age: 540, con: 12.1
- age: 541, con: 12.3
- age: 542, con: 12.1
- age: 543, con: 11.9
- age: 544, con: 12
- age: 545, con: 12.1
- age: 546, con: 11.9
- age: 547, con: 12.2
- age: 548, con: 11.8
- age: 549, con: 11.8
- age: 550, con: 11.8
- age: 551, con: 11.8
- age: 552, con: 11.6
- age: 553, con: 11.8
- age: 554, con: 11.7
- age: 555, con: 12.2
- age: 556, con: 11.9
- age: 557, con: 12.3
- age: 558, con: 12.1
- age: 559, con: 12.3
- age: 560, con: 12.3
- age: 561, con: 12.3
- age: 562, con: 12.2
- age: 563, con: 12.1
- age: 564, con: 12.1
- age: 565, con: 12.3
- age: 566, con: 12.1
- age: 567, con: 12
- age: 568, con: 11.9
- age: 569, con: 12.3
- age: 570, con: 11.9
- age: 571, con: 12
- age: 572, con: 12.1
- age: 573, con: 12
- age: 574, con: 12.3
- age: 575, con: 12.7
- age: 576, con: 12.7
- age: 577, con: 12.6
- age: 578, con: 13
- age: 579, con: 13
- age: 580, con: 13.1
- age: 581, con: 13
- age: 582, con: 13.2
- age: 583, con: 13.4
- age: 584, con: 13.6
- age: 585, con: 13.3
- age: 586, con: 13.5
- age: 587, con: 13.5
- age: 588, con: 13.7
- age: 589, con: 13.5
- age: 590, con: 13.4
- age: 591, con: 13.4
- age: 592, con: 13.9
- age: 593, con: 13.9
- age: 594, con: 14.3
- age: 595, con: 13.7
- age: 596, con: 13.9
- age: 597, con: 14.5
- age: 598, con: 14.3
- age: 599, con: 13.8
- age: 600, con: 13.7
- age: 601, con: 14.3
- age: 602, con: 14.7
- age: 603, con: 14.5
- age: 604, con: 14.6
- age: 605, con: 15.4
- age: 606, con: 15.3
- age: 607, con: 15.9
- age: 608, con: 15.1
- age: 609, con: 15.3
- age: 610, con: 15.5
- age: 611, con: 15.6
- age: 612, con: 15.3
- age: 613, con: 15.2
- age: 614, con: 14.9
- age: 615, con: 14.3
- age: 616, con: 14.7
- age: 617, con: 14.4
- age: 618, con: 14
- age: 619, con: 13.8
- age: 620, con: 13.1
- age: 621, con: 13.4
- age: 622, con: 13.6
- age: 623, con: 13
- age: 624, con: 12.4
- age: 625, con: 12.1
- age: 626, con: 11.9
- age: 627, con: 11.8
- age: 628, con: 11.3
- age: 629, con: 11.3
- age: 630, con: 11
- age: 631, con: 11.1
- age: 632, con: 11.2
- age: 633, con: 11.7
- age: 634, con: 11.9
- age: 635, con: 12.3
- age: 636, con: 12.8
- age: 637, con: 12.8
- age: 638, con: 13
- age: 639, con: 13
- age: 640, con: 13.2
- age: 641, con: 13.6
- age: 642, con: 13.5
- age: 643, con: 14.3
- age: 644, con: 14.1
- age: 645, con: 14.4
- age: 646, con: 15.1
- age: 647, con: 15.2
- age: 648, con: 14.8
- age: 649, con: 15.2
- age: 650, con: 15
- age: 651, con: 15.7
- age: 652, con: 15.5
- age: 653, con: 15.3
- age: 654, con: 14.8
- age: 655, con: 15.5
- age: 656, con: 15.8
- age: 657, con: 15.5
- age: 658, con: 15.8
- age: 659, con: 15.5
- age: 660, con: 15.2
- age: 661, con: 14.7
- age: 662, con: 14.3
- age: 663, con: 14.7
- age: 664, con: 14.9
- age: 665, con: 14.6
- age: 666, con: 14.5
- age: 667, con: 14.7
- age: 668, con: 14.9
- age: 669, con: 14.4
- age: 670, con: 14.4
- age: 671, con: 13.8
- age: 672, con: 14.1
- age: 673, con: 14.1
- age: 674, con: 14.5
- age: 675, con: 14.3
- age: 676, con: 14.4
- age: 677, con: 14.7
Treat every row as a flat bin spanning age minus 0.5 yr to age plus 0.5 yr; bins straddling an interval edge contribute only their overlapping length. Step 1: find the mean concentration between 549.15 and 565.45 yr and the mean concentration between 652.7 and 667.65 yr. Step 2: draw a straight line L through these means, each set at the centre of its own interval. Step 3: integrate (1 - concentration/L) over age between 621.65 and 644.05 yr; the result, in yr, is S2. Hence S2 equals 2.9 yr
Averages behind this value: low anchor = 12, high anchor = 15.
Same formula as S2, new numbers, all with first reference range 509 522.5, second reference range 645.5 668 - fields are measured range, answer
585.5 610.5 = -2.2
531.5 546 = -0.8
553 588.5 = -0.8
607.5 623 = -0.9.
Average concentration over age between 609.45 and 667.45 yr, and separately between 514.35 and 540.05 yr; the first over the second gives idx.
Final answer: 1.29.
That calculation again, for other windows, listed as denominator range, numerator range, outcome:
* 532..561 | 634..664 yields 1.22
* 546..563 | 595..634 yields 1.14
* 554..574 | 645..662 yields 1.26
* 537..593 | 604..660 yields 1.12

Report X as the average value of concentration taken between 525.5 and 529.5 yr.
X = 10.4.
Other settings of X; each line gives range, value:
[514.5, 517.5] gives 10.4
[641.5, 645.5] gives 14.1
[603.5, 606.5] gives 15.1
